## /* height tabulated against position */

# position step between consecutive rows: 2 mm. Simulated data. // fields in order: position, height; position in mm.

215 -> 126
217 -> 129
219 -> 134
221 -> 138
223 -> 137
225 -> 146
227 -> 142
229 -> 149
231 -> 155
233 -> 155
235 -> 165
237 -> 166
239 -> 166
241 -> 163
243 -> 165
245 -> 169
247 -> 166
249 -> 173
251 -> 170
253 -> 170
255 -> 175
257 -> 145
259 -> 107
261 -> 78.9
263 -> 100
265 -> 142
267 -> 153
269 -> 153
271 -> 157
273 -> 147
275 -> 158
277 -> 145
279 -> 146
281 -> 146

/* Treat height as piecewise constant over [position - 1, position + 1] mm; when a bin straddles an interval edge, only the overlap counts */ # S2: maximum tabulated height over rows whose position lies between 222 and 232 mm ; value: 155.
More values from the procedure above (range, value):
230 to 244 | 166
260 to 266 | 142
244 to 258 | 175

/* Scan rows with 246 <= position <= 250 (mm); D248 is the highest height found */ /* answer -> 173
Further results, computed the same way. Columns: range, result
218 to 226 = 146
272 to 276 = 158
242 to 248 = 169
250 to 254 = 170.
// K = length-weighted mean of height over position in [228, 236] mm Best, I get 156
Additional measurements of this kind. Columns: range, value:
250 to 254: 170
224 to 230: 146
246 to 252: 170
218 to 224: 136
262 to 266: 121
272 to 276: 152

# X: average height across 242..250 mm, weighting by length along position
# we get 168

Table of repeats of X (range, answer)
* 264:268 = 148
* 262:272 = 141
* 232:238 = 162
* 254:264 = 121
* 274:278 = 152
